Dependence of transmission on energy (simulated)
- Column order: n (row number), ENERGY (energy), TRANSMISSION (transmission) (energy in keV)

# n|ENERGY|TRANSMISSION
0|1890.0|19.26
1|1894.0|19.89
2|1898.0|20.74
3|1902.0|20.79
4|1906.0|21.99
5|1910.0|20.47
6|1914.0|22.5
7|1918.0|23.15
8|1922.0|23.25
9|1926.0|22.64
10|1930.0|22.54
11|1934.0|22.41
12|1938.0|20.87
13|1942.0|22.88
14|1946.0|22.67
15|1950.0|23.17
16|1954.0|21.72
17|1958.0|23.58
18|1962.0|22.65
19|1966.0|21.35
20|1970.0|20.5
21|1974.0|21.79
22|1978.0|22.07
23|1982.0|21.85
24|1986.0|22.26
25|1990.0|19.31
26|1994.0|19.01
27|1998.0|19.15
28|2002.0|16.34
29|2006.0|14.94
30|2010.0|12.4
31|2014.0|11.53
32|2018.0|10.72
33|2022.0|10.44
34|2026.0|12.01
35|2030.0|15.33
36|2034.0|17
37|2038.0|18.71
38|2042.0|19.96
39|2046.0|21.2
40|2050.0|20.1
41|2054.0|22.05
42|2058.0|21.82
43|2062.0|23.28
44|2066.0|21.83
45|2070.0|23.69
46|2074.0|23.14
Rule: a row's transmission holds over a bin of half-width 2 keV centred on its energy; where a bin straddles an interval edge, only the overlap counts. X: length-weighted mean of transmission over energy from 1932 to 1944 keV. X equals 22.1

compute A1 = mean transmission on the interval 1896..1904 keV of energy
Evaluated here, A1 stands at 20.8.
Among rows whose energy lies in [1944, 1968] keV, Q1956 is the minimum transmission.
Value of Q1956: 21.35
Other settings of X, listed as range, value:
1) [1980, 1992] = 21.1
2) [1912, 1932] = 22.8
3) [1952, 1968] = 22.3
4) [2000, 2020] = 13.2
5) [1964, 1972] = 20.9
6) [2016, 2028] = 11.1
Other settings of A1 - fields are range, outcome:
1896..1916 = 21.3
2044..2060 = 21.3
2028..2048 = 18.4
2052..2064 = 22.4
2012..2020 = 11.1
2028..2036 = 16.2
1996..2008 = 16.8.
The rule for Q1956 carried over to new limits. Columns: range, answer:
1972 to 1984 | 21.79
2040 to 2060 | 19.96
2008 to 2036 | 10.44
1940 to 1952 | 22.67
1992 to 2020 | 10.72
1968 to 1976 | 20.5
